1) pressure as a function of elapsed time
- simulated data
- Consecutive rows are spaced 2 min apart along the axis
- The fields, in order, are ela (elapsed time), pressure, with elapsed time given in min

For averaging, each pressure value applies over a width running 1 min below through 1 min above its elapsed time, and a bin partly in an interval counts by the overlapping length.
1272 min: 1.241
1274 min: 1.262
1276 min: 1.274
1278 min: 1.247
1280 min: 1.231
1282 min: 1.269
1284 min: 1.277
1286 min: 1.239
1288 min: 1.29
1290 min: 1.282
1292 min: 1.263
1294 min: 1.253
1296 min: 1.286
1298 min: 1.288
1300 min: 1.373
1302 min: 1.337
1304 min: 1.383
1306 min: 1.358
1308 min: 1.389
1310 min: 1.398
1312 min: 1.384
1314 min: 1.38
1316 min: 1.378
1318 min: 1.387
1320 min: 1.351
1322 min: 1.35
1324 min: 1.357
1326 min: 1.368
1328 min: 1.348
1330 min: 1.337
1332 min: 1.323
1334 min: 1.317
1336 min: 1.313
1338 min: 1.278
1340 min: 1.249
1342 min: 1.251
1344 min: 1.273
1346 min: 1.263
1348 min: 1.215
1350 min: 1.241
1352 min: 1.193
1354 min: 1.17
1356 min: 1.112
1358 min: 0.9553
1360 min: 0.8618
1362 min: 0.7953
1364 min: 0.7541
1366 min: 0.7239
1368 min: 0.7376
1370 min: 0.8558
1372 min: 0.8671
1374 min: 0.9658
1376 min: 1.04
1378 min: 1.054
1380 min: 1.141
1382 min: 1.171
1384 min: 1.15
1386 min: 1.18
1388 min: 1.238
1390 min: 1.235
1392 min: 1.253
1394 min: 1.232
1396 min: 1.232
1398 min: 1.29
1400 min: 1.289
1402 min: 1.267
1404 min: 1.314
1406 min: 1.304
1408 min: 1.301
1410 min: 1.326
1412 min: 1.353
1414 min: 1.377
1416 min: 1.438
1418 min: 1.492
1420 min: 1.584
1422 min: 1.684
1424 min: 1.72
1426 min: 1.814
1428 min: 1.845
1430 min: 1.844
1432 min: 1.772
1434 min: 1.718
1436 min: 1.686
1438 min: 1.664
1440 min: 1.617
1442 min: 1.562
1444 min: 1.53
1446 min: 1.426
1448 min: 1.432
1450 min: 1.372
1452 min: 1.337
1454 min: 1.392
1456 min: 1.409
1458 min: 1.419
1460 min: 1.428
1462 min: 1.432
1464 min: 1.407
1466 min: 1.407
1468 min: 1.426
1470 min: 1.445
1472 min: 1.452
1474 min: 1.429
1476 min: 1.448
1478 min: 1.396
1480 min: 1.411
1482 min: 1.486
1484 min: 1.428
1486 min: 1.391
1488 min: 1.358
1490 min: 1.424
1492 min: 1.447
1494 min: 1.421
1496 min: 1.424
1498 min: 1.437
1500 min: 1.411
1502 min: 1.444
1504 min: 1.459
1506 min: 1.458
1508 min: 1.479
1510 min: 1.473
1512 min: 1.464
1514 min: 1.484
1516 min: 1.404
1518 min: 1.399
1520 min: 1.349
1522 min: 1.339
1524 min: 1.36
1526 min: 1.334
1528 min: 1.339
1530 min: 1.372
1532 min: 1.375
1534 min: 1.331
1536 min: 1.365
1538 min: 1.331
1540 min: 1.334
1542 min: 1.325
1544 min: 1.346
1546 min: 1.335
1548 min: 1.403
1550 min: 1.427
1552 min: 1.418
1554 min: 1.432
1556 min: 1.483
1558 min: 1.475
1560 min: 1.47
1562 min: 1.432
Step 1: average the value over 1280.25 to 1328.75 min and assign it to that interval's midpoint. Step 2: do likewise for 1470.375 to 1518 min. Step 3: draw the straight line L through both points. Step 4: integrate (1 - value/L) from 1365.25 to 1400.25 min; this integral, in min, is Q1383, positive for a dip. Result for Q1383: 7.2 min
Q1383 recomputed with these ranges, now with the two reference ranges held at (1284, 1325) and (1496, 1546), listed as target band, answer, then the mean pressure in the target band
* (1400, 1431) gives -3.17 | 1.5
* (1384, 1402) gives 1.57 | 1.24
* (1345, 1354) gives 0.84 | 1.22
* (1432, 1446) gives -2.61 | 1.63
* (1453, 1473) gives -0.66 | 1.42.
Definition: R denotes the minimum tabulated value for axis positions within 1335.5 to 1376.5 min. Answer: 0.7239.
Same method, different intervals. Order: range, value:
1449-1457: 1.337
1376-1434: 1.04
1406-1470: 1.301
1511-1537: 1.331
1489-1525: 1.339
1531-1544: 1.325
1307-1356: 1.112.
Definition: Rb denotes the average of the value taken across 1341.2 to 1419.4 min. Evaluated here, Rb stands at 1.15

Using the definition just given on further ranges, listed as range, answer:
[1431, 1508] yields 1.46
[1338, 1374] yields 1.04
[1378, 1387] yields 1.15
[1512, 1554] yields 1.37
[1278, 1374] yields 1.22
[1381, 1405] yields 1.24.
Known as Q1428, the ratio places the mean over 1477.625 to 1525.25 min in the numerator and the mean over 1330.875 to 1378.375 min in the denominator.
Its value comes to 1.32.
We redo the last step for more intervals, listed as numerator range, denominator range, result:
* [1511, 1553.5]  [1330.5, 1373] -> 1.26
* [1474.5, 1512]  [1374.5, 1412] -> 1.17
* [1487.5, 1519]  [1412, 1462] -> 0.92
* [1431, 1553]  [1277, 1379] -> 1.19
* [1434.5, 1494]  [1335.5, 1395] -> 1.33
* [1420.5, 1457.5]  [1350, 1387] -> 1.61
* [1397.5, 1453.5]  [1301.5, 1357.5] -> 1.16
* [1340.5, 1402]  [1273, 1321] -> 0.83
